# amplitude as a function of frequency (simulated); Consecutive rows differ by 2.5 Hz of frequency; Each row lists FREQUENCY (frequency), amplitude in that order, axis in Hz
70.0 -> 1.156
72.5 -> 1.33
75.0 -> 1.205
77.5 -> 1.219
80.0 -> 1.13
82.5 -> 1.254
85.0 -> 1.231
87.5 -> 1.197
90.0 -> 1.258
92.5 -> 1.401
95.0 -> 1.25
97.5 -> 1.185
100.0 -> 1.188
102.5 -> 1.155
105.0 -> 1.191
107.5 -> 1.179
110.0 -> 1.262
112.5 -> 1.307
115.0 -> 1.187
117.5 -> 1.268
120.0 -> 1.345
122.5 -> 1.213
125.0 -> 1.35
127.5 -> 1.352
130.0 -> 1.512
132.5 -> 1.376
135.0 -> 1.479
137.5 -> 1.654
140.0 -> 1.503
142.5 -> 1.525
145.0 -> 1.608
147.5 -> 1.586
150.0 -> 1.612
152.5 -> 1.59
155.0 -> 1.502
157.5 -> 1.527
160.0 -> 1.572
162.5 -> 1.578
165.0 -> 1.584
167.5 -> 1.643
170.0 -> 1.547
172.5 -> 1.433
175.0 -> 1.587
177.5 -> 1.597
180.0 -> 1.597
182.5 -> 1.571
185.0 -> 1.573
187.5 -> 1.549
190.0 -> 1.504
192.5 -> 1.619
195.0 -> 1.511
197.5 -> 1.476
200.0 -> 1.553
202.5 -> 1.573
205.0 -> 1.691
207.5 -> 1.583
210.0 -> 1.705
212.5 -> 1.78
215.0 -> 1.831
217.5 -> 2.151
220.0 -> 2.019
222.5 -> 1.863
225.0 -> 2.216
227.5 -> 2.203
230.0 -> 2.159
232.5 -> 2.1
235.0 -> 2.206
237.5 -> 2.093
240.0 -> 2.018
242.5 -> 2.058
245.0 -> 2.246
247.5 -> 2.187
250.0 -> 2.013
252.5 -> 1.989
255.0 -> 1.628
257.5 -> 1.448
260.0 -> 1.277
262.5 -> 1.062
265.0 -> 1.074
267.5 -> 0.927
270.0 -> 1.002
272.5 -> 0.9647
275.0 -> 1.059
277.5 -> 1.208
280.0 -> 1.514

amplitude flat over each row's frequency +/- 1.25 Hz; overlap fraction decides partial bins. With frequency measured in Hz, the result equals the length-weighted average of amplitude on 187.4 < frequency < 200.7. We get 1.53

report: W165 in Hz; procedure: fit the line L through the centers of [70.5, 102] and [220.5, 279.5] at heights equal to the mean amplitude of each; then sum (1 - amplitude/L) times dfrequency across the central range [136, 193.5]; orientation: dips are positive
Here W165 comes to -4.5 Hz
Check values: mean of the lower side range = 1.23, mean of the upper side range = 1.7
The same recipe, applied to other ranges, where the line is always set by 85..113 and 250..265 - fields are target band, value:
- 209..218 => -2.7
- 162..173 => -1.8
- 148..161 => -2.4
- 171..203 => -4.0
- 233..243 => -4.4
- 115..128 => -0.2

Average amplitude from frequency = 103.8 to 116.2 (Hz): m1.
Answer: 1.23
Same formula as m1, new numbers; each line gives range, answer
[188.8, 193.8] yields 1.56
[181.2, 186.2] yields 1.57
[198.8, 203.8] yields 1.56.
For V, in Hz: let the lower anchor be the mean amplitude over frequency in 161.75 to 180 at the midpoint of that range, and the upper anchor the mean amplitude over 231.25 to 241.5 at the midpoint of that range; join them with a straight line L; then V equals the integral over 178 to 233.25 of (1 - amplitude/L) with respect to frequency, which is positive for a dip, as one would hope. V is 2.95 Hz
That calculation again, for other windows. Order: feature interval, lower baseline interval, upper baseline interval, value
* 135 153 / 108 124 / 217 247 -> -1.34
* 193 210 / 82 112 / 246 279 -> -3.24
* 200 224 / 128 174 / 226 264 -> -0.12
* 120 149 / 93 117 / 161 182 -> -1.85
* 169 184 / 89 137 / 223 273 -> -0.44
